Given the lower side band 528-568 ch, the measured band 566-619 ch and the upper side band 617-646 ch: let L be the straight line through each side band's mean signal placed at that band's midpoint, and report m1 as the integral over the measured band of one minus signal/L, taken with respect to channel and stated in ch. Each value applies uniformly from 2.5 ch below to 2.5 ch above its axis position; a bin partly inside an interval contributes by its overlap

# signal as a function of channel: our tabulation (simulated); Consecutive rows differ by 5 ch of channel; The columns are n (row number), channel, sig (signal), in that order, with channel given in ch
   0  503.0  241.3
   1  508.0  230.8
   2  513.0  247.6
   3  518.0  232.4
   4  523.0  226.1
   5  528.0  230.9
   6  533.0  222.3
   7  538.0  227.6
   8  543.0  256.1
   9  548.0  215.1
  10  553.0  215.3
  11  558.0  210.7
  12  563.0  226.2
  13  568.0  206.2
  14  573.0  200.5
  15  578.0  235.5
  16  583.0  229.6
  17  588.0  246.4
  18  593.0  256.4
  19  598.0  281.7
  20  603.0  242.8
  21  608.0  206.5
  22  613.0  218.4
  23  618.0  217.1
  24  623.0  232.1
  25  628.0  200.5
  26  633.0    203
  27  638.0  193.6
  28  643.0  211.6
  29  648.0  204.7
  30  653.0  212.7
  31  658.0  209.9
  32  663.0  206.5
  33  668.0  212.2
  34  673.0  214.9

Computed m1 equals -3.8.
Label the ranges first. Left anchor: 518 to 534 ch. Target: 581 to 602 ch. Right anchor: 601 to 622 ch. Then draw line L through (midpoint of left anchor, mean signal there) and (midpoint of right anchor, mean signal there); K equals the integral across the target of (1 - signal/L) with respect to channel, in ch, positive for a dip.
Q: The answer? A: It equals -2.87 ch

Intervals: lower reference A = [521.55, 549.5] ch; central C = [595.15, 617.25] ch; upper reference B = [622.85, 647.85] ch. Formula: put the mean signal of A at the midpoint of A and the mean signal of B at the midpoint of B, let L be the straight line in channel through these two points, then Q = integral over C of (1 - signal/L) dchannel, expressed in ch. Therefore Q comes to -2.4 ch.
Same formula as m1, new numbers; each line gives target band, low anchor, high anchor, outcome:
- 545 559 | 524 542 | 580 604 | 1.2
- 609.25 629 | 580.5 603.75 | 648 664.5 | 1.4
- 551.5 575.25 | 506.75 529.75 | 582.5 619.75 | 2.5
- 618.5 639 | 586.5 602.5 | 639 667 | 1.9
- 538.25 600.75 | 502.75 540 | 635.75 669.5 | -2.5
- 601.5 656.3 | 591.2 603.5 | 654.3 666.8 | 5.4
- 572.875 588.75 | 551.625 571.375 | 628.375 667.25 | -1.3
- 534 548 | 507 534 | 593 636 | -0.2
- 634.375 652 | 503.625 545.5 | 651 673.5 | 0.8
